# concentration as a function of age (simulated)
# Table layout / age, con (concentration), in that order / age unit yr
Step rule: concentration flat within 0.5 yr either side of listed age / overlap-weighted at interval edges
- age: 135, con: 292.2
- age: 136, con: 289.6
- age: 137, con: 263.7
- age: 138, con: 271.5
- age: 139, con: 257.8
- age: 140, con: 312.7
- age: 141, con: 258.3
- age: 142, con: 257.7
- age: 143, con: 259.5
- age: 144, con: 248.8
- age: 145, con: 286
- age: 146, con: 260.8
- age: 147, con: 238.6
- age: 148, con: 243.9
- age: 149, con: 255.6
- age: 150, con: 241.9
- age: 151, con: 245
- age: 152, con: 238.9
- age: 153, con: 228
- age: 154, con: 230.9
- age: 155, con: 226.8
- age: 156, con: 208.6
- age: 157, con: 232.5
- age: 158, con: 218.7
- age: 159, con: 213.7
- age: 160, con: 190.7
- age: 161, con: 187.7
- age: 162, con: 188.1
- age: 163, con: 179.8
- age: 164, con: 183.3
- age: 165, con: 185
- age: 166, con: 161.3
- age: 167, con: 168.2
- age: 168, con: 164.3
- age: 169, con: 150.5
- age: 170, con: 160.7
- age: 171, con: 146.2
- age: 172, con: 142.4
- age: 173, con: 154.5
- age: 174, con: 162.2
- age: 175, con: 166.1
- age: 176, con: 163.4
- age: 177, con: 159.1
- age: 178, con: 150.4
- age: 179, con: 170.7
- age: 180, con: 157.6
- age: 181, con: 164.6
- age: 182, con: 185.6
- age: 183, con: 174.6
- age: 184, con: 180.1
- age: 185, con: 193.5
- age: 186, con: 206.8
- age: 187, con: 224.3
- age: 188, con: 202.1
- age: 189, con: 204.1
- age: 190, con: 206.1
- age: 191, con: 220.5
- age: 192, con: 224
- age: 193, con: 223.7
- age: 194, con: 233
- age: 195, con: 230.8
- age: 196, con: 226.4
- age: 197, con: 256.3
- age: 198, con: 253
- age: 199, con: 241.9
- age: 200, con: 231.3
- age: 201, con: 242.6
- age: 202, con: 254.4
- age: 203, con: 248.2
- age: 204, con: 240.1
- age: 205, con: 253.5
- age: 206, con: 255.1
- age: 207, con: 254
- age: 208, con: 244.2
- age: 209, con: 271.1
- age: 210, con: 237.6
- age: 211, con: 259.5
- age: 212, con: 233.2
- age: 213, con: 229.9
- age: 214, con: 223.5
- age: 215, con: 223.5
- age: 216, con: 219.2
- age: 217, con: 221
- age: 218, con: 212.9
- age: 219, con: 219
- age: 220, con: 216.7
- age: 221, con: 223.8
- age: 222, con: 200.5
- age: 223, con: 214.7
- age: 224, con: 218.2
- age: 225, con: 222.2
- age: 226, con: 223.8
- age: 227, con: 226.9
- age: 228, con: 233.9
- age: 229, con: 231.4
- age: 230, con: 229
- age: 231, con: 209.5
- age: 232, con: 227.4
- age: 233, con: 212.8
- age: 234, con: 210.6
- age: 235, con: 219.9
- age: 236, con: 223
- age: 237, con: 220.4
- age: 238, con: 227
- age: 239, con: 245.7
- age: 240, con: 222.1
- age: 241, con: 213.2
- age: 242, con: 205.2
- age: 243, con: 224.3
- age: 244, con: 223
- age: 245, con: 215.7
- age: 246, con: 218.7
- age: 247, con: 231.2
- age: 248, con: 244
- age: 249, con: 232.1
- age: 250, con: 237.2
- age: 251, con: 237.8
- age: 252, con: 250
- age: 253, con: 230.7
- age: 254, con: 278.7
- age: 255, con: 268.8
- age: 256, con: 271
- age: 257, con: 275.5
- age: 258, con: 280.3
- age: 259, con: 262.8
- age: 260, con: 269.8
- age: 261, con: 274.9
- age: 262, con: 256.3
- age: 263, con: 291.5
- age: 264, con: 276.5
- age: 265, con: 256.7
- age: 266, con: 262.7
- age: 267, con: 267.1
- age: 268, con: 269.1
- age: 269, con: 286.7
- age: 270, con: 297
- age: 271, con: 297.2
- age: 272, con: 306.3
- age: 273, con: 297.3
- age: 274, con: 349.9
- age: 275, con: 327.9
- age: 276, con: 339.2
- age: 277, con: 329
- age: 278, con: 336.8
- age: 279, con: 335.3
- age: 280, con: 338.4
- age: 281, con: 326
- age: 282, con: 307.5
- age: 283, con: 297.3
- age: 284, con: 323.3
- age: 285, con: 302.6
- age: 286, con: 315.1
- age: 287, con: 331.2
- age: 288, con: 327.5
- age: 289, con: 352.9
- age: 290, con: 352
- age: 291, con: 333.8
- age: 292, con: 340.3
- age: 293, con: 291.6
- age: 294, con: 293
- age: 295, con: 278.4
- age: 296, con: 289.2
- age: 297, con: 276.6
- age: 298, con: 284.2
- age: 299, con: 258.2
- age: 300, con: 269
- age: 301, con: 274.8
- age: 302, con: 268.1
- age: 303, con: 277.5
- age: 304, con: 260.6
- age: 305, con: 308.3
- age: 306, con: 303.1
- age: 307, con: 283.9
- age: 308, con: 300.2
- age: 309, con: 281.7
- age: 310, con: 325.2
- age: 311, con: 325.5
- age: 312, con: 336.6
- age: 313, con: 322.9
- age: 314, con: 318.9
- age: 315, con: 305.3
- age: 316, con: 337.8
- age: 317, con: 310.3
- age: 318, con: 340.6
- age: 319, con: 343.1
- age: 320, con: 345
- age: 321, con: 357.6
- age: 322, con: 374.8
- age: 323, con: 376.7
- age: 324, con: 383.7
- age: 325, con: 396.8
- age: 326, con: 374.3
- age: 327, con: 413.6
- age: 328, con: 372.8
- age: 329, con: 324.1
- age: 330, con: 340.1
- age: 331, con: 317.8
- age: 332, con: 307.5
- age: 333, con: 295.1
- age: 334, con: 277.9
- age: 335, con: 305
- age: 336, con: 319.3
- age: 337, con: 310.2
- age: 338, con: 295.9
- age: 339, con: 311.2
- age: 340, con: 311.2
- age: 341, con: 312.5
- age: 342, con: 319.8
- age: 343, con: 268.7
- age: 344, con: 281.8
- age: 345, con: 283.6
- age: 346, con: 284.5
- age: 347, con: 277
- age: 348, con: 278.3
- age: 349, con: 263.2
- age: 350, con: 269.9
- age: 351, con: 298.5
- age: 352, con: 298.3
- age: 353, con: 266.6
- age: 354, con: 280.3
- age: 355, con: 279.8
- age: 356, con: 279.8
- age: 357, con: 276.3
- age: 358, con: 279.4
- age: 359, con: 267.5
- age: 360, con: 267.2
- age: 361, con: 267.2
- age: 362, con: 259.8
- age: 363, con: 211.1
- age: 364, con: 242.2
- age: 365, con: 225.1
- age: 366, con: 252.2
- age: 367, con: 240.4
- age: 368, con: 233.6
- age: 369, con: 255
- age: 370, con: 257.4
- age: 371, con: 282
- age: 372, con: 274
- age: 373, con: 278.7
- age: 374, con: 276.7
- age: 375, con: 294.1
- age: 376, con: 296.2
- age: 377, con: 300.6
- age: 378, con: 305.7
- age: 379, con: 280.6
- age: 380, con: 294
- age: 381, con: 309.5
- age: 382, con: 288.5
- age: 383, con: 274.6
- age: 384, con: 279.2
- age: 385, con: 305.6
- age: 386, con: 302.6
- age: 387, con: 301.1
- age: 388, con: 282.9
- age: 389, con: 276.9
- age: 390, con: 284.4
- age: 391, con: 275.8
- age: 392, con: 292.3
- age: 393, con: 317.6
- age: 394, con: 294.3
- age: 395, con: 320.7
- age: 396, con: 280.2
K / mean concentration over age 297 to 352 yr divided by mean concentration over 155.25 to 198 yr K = 1.6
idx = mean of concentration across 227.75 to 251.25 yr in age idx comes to 225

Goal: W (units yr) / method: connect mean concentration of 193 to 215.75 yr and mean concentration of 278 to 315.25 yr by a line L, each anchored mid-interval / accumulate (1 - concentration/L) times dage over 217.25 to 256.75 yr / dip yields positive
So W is 5.5 yr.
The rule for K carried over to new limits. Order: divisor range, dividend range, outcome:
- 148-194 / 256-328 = 1.61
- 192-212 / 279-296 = 1.31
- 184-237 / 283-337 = 1.40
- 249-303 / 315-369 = 1.03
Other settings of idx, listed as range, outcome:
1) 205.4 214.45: 246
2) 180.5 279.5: 243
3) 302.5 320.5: 313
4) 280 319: 307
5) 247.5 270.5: 264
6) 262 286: 304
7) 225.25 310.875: 274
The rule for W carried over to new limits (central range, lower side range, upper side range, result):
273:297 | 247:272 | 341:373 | -4.9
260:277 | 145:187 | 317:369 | -2.4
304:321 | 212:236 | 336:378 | -3.9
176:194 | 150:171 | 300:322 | 2.1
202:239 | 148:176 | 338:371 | -2.0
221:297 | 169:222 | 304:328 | 2.8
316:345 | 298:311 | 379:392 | -4.5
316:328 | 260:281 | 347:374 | -3.6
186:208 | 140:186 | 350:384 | -2.2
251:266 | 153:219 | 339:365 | -1.8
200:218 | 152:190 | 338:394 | -3.4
